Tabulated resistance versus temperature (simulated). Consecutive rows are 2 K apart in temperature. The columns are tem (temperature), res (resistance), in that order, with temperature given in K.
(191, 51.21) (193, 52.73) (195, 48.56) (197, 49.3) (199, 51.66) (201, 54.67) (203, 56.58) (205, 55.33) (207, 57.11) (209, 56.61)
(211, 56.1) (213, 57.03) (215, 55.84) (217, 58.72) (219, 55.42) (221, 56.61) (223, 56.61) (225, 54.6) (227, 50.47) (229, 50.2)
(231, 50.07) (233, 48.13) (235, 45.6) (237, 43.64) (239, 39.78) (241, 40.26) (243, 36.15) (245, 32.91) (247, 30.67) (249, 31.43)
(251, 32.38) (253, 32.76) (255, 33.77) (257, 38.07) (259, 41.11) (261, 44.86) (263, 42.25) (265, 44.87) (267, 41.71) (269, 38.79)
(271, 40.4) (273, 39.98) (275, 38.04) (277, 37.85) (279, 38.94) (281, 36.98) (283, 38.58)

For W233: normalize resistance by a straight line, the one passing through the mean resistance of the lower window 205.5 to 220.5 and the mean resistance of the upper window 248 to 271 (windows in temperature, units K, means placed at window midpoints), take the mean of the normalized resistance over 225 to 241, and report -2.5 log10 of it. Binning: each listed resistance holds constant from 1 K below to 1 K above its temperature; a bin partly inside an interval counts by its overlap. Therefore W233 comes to 0.045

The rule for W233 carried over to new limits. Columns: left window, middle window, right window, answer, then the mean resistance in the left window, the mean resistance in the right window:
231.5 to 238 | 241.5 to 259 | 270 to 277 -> 0.26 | 46.1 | 39.2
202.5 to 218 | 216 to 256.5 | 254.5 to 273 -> 0.13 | 56.7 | 40.8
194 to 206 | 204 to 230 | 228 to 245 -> -0.15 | 52.7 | 43.6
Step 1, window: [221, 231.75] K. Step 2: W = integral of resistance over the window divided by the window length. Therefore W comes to 52.8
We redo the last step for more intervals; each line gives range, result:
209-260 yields 45.4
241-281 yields 37.8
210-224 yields 56.6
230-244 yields 43.4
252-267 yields 39.8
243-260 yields 34.3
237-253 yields 35.2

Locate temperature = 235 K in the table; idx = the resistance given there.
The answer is 45.6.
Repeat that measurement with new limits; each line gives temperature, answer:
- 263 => 42.25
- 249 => 31.43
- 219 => 55.42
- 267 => 41.71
